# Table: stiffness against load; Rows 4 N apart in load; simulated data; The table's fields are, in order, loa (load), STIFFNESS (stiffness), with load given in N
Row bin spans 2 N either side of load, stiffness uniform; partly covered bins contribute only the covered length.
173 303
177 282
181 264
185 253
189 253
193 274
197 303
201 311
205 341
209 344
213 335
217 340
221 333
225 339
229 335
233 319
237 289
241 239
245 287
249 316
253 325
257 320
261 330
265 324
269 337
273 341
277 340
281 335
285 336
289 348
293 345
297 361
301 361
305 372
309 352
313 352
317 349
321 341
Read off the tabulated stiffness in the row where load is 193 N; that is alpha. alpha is 274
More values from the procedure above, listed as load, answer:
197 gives 303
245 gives 287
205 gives 341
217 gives 340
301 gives 361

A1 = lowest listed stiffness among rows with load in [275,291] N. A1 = 335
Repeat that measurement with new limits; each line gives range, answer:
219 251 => 239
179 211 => 253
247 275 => 316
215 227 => 333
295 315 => 352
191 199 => 274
